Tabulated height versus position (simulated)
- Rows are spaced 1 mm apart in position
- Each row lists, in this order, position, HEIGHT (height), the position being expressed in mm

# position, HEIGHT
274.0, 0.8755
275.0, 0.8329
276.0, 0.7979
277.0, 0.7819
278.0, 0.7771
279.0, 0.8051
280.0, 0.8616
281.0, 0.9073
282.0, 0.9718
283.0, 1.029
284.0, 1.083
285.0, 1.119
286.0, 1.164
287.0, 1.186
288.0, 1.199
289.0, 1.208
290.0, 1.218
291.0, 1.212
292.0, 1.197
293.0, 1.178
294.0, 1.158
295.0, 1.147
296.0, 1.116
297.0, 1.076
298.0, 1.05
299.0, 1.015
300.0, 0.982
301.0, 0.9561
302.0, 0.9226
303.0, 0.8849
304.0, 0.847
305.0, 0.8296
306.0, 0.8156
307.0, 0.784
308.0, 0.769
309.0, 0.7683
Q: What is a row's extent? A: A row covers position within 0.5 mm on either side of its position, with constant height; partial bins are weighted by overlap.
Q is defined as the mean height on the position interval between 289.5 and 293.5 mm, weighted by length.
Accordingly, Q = 1.2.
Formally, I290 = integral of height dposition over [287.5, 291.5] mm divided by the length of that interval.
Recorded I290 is 1.21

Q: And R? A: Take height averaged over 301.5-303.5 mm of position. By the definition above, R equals 0.904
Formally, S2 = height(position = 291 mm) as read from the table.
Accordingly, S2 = 1.212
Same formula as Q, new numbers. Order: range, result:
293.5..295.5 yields 1.15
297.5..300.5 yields 1.02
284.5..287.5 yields 1.16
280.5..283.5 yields 0.969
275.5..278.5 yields 0.786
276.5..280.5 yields 0.806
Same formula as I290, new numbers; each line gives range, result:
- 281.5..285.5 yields 1.05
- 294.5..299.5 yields 1.08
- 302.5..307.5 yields 0.832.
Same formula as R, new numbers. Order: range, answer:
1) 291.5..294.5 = 1.18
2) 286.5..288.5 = 1.19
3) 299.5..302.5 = 0.954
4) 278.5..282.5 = 0.886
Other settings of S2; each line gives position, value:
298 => 1.05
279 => 0.8051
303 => 0.8849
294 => 1.158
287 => 1.186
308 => 0.769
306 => 0.8156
